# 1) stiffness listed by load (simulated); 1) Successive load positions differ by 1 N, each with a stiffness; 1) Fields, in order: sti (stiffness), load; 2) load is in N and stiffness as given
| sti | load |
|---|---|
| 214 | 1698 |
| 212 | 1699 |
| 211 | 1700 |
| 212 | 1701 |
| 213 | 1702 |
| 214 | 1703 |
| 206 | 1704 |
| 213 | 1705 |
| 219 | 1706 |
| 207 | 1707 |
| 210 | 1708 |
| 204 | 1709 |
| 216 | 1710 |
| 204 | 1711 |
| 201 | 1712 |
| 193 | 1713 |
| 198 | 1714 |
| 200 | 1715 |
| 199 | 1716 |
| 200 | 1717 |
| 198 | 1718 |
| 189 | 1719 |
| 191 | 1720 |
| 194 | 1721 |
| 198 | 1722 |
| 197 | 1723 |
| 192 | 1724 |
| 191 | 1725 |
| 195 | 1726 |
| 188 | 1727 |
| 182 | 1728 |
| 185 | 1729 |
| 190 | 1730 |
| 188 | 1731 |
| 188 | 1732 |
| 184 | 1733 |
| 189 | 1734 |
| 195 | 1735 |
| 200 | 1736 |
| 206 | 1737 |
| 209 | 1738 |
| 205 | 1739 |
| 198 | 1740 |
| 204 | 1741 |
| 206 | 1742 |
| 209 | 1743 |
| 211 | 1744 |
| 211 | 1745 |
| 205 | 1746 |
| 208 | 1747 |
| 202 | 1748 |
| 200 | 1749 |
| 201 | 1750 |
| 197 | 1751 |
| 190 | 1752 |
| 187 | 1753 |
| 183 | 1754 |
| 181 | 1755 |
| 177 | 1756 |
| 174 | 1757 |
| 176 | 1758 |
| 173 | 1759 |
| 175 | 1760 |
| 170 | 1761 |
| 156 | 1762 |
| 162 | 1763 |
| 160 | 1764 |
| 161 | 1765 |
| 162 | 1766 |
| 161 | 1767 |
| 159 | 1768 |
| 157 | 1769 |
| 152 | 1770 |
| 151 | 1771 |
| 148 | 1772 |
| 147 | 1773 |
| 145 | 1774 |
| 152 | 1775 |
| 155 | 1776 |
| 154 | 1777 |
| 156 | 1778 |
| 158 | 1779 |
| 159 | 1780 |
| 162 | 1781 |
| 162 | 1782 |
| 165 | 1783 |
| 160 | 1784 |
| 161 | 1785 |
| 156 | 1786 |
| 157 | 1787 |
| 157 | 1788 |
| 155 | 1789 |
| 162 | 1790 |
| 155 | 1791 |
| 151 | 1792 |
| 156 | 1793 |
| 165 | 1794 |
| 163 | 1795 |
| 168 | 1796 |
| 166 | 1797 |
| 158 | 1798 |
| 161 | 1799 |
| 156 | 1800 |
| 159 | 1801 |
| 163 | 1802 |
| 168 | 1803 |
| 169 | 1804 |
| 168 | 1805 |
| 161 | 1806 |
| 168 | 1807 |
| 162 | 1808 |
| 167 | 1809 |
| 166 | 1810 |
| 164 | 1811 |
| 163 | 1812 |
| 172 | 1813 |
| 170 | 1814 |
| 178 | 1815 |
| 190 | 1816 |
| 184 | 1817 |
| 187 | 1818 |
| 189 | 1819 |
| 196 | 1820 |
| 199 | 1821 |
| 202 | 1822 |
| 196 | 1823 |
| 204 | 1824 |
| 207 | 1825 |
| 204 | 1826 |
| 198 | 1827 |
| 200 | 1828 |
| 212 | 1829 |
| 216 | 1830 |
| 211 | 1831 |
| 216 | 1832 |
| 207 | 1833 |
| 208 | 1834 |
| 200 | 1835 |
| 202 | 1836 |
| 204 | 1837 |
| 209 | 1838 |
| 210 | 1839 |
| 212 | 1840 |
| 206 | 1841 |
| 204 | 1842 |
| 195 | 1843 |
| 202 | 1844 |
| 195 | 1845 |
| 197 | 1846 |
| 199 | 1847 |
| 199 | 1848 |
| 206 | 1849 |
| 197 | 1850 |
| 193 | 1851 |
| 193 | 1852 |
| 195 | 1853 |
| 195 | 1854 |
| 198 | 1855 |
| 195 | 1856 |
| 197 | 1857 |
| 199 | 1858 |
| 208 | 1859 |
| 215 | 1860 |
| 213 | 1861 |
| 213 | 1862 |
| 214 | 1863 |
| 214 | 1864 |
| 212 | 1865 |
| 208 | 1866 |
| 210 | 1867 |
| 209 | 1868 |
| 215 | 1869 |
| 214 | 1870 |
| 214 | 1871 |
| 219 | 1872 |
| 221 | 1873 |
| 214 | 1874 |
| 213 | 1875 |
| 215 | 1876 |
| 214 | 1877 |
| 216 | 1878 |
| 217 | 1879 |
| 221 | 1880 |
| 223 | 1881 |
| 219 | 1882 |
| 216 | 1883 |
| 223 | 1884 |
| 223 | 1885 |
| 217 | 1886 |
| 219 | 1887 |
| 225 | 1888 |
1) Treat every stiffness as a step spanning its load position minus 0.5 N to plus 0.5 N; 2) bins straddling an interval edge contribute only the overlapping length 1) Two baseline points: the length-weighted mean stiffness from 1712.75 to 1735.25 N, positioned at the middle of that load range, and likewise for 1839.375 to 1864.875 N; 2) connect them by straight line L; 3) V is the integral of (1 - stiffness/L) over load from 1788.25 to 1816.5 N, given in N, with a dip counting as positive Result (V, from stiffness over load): 4.9 N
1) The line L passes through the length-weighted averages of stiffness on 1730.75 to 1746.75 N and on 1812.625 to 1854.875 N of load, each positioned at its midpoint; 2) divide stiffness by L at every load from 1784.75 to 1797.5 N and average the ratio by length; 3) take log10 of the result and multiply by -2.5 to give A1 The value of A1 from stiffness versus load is 0.25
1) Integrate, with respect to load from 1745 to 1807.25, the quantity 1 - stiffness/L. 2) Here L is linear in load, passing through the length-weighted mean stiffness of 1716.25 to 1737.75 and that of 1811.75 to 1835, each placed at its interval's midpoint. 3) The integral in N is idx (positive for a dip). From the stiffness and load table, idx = 9.0 N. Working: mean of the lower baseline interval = 193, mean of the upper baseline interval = 196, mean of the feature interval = 167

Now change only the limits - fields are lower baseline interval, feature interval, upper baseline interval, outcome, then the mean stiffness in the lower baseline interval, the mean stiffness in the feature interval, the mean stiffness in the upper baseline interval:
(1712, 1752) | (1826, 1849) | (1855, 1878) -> 0.37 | 197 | 205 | 211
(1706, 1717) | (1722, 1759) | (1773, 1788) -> -2.10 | 204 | 194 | 157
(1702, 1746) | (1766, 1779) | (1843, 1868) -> 3.06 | 200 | 154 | 203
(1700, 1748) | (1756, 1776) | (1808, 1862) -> 3.89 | 200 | 160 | 197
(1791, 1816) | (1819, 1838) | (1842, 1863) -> -2.21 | 165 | 204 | 201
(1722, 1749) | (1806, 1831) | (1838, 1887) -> 2.17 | 198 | 187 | 209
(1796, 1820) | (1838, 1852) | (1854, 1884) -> -0.42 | 170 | 201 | 212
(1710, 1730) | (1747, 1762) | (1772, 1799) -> -0.78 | 195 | 185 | 158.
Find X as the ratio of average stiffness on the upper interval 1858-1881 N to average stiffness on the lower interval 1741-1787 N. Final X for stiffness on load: 1.24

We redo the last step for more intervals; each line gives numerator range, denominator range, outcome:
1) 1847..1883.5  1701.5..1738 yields 1.05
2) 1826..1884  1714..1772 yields 1.11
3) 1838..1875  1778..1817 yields 1.26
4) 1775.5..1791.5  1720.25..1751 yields 0.80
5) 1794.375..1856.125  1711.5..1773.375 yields 1.01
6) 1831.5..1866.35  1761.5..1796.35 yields 1.29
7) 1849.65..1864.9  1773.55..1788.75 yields 1.29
